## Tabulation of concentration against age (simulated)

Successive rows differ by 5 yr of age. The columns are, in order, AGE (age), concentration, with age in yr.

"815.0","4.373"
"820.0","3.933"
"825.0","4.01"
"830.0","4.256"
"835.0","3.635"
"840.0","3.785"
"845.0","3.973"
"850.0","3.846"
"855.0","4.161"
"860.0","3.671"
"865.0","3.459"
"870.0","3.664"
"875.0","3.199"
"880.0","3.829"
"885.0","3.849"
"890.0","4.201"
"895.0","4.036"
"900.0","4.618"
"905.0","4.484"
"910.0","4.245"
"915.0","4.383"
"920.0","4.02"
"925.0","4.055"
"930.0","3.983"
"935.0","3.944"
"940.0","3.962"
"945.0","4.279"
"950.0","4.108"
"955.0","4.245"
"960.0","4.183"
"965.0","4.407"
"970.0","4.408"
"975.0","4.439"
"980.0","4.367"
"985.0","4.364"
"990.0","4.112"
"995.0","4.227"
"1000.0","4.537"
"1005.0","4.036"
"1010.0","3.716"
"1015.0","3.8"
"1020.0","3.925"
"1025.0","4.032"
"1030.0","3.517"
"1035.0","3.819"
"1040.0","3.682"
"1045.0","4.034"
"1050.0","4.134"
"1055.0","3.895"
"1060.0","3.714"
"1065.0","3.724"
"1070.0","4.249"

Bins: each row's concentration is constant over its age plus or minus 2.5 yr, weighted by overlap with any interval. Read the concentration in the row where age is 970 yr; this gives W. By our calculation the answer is 4.408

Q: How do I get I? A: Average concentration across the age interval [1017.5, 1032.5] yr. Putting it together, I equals 3.82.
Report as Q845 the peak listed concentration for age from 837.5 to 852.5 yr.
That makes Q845 3.973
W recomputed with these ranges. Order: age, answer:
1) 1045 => 4.034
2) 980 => 4.367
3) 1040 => 3.682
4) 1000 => 4.537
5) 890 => 4.201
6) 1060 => 3.714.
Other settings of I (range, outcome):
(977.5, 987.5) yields 4.37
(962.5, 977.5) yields 4.42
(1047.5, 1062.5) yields 3.91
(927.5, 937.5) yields 3.96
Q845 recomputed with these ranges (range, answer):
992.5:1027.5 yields 4.537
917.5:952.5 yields 4.279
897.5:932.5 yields 4.618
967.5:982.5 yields 4.439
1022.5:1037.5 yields 4.032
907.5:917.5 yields 4.383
